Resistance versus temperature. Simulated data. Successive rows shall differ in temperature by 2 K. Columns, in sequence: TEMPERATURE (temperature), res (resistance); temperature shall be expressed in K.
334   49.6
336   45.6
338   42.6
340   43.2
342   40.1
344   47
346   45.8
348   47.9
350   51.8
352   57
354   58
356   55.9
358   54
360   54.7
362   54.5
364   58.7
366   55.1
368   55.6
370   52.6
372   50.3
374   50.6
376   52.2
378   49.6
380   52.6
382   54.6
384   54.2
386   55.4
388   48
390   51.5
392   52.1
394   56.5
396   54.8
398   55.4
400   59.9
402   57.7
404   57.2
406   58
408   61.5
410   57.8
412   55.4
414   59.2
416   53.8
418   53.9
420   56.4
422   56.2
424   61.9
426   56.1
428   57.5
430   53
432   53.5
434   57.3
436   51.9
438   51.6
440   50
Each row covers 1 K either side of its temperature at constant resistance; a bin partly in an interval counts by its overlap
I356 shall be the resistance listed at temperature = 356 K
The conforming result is 55.9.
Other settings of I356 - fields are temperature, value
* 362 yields 54.5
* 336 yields 45.6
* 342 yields 40.1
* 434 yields 57.3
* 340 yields 43.2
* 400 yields 59.9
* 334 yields 49.6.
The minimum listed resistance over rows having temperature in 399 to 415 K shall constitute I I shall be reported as 55.4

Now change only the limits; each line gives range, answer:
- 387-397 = 48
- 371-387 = 49.6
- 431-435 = 53.5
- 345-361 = 45.8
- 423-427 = 56.1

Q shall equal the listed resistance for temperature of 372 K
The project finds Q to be 50.3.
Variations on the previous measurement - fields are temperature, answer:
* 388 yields 48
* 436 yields 51.9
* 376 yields 52.2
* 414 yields 59.2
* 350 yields 51.8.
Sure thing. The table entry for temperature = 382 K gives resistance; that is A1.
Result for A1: 54.6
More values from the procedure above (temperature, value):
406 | 58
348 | 47.9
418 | 53.9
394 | 56.5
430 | 53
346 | 45.8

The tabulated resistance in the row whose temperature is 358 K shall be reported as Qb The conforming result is 54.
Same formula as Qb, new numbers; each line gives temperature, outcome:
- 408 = 61.5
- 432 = 53.5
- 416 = 53.8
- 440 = 50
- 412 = 55.4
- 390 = 51.5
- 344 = 47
